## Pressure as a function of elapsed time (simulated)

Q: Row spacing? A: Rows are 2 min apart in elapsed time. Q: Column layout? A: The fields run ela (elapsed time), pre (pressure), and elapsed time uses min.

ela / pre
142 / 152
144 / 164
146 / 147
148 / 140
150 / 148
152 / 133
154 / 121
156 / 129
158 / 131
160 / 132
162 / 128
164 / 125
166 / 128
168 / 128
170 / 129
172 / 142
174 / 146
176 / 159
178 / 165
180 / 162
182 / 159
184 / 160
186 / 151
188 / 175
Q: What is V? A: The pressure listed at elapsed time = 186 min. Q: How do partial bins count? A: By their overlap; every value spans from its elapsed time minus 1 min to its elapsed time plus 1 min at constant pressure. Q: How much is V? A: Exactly 151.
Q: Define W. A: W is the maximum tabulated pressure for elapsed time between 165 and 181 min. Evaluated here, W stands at 165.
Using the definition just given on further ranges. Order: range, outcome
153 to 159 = 131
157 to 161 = 132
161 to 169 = 128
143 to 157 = 164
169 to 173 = 142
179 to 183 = 162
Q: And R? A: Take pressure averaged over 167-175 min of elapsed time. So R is 136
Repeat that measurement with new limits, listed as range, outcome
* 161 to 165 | 126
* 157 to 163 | 130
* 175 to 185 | 161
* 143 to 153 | 146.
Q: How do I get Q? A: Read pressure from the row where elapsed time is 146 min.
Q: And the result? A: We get 147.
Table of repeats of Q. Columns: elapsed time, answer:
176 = 159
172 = 142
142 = 152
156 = 129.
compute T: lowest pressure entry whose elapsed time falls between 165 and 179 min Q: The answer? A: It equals 128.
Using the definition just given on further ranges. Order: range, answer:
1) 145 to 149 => 140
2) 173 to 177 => 146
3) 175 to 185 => 159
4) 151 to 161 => 121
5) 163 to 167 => 125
